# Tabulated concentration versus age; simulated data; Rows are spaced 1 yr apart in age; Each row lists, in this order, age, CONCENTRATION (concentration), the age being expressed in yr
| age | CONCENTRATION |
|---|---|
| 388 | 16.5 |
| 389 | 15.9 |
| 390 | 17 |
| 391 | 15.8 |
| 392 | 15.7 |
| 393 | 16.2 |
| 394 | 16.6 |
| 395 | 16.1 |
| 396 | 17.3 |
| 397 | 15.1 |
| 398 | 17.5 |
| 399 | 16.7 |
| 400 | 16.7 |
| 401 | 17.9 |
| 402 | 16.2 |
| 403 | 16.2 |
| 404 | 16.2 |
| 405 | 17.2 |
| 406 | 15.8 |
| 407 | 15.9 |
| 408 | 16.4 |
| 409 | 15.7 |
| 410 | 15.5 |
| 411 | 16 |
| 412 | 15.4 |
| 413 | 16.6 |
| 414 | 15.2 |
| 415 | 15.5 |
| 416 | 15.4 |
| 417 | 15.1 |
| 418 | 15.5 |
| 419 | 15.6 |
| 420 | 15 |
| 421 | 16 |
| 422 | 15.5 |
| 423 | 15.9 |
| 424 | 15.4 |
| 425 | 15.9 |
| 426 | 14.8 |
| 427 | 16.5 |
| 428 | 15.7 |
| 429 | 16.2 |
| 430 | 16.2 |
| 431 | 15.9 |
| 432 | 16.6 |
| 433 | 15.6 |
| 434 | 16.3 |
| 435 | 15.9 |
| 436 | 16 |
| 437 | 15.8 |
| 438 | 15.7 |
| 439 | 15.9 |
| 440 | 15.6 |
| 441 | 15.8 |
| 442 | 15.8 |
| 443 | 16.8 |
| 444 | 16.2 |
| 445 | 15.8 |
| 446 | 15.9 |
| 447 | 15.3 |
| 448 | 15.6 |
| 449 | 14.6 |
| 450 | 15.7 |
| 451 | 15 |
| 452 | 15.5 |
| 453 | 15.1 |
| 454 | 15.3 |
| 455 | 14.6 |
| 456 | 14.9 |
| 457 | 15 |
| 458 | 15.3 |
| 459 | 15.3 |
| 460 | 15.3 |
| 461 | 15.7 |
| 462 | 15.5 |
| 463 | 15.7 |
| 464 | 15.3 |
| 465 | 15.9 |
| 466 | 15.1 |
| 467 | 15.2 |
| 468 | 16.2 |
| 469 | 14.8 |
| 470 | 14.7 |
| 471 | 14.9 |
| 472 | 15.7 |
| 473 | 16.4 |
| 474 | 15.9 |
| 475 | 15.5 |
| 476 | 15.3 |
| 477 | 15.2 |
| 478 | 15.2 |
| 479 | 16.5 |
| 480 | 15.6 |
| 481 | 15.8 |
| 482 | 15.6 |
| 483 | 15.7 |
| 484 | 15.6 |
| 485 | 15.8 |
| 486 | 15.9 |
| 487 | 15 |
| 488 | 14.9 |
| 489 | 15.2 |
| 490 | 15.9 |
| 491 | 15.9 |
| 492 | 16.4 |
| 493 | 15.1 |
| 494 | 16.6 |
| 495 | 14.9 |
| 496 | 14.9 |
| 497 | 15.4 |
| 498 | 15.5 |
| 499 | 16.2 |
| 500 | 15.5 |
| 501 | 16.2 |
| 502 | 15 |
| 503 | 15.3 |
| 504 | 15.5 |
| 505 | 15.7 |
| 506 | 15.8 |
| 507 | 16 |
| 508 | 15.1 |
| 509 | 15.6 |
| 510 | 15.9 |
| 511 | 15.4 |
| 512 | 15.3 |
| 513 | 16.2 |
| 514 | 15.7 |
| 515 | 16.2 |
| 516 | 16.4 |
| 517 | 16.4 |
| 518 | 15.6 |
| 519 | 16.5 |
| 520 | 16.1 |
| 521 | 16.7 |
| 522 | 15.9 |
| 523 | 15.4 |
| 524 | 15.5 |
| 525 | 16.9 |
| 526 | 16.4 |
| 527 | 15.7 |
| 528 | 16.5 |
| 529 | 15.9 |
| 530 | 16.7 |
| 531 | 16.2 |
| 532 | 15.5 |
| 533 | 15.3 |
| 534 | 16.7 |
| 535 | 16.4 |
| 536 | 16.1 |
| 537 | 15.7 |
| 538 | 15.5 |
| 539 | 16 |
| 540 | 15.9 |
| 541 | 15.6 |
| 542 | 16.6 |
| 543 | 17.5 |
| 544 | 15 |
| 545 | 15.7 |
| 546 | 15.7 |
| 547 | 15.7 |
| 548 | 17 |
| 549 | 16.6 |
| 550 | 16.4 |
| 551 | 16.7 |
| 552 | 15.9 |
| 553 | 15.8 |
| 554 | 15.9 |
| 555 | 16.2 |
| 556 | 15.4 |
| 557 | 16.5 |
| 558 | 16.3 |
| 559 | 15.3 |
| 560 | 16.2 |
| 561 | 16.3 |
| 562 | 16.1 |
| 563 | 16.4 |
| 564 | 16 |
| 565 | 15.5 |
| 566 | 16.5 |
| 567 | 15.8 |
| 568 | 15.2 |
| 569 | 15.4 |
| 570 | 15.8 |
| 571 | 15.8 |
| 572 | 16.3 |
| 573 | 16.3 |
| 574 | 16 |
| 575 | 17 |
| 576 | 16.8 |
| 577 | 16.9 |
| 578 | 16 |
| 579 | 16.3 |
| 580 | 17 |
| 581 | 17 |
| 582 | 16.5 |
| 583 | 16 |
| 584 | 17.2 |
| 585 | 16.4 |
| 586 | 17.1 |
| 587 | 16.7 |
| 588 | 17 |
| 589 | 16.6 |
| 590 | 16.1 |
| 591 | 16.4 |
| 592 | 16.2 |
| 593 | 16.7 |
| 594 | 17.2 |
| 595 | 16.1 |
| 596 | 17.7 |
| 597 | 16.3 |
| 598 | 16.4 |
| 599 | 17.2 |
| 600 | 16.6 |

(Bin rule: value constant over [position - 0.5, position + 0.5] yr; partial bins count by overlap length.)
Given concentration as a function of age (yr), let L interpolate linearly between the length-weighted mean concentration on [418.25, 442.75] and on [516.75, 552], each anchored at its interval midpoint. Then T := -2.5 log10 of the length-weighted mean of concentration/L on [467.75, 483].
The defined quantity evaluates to 0.03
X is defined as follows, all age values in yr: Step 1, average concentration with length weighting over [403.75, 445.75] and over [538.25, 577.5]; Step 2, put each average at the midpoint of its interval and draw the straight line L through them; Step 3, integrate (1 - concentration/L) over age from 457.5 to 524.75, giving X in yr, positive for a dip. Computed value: 1.42 yr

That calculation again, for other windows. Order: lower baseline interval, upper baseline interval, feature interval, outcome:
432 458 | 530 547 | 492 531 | 0.1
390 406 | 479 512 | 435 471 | 1.1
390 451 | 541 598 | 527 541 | 0.2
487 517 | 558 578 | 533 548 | -0.1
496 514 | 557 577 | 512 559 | -0.7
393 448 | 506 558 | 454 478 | 1.0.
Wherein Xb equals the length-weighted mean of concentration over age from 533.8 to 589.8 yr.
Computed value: 16.2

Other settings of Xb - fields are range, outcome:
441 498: 15.5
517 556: 16.1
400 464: 15.7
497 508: 15.6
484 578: 15.9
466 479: 15.4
